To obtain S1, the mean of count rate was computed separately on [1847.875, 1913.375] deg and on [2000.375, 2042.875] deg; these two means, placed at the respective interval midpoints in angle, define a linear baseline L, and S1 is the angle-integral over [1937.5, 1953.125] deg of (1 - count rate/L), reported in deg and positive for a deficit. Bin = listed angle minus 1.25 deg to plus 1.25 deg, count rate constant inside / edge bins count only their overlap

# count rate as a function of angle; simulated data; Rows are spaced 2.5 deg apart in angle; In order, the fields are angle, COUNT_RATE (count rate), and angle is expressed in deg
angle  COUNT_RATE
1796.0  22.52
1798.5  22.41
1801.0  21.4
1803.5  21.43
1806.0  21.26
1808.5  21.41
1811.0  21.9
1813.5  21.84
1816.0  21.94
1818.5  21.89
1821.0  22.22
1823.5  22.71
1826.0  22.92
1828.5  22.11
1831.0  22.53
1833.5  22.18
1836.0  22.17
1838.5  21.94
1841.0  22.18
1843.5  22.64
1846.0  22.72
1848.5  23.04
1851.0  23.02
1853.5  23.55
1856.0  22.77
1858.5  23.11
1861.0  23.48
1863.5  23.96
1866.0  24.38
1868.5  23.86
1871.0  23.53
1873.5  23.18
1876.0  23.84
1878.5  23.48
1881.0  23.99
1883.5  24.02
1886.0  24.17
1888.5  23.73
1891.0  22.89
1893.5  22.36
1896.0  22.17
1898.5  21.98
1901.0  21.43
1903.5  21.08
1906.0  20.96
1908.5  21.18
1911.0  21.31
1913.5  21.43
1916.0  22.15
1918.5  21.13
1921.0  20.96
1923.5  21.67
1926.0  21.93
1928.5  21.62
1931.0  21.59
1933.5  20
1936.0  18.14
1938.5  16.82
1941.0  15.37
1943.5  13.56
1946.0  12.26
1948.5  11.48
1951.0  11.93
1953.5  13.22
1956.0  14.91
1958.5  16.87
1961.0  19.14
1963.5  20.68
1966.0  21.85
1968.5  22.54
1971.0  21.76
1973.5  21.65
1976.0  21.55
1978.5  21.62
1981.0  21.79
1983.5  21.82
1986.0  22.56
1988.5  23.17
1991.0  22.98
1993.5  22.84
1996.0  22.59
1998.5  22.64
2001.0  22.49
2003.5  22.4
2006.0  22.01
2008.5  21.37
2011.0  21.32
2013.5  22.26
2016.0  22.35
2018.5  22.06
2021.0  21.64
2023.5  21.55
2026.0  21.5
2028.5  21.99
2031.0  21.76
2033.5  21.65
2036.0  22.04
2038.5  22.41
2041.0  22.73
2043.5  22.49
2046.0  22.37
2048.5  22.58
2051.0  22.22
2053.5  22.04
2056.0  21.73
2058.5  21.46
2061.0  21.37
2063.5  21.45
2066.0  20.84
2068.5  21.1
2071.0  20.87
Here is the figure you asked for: 6.2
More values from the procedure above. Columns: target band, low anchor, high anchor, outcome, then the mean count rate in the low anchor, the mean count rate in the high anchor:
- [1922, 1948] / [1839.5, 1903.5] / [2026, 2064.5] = 5.3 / 23.1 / 22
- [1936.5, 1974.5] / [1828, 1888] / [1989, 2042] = 9.4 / 23.2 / 22.1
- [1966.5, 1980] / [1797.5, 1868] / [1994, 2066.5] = 0.2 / 22.5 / 22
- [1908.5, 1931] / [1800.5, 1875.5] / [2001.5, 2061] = 0.8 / 22.6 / 22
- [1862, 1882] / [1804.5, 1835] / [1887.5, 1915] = -1.7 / 22.1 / 21.9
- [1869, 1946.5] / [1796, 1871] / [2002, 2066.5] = 3.8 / 22.5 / 21.9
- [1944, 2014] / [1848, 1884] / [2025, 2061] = 7.8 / 23.5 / 22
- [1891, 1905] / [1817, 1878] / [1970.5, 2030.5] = 0.5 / 22.9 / 22.1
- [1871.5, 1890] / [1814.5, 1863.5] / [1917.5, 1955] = -3.1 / 22.6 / 17.4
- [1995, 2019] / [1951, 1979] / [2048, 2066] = -2.1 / 19.2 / 21.7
